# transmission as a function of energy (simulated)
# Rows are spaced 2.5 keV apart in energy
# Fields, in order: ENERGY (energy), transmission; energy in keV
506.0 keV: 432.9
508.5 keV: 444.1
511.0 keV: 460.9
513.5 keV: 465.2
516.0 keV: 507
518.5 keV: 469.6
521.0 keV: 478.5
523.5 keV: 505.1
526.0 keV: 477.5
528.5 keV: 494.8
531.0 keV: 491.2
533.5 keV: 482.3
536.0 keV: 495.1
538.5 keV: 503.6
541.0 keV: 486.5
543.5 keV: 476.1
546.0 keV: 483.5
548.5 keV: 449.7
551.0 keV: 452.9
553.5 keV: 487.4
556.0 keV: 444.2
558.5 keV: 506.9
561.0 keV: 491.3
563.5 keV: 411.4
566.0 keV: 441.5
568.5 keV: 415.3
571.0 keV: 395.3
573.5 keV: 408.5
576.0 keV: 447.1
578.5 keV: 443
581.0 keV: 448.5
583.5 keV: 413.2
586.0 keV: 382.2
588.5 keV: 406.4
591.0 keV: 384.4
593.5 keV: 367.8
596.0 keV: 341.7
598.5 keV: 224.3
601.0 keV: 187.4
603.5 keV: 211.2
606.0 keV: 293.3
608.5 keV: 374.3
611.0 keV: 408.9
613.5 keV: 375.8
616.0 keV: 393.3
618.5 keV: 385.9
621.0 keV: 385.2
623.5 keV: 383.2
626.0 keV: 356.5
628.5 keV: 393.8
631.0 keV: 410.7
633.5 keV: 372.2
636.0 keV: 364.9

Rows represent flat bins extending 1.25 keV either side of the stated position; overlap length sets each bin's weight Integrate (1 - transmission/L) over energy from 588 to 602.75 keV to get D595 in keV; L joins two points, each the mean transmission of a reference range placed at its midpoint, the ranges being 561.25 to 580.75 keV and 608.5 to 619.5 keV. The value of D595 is 3.5 keV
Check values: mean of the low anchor 428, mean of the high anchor 389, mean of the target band 311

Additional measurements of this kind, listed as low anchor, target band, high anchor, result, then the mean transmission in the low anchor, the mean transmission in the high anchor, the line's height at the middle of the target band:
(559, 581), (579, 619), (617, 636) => 5.6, 435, 383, 408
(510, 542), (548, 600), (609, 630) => 2.4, 486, 385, 434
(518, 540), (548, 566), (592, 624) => -1.2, 489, 332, 434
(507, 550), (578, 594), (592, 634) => -0.8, 480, 345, 388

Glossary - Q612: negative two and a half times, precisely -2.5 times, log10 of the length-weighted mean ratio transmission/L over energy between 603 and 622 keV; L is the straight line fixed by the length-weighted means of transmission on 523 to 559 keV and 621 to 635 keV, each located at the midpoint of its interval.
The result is 0.12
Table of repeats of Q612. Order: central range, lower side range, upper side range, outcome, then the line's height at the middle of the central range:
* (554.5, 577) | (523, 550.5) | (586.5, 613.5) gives -0.08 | 411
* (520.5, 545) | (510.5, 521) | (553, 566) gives -0.04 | 472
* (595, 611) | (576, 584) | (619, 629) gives 0.40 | 408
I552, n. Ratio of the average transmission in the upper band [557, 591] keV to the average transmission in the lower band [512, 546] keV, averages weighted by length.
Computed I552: 0.9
